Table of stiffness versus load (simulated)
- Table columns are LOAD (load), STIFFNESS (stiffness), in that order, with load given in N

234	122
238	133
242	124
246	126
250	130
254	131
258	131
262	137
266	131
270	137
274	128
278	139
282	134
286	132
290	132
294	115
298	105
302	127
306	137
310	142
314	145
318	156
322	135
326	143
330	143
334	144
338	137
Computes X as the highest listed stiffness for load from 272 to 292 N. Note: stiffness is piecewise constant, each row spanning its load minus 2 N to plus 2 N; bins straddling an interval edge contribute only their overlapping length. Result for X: 139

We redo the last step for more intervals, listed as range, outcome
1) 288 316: 145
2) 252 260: 131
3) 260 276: 137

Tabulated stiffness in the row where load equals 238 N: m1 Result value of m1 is 133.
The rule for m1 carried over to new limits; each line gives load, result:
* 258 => 131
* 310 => 142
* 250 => 130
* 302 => 127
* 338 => 137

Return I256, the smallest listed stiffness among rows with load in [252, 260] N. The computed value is 131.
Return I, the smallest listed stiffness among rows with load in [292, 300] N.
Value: 105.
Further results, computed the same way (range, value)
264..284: 128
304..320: 137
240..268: 124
